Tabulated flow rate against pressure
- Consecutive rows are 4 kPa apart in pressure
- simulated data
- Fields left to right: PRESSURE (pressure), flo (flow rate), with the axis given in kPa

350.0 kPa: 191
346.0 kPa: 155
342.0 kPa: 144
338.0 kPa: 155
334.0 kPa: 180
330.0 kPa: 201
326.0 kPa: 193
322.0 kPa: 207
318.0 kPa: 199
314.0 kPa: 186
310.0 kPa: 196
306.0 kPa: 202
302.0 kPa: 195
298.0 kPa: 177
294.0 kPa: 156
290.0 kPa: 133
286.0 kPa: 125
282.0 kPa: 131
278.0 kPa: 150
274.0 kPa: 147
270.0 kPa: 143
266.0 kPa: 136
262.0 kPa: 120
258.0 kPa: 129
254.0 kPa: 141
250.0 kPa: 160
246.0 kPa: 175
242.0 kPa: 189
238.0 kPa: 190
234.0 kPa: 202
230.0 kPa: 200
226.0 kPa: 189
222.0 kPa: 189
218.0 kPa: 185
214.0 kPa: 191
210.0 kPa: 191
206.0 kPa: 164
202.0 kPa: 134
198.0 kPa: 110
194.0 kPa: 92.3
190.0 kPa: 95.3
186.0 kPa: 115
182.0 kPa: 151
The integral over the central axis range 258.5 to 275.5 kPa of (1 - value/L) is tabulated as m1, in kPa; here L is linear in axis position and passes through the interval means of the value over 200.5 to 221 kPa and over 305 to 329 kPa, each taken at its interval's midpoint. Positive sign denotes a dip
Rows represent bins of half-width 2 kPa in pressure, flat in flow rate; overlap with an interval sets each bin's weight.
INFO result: 4.7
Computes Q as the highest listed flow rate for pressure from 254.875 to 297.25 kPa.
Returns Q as 156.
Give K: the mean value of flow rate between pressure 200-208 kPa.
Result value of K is 149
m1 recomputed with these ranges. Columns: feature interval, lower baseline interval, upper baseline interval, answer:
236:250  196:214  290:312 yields -1.4 kPa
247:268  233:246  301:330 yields 5.8 kPa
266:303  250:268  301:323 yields 3.6 kPa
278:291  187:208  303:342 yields 2.7 kPa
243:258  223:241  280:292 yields 1.4 kPa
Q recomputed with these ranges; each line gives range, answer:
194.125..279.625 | 202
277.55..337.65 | 207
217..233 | 200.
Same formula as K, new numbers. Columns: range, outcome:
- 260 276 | 136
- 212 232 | 191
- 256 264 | 124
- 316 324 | 203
